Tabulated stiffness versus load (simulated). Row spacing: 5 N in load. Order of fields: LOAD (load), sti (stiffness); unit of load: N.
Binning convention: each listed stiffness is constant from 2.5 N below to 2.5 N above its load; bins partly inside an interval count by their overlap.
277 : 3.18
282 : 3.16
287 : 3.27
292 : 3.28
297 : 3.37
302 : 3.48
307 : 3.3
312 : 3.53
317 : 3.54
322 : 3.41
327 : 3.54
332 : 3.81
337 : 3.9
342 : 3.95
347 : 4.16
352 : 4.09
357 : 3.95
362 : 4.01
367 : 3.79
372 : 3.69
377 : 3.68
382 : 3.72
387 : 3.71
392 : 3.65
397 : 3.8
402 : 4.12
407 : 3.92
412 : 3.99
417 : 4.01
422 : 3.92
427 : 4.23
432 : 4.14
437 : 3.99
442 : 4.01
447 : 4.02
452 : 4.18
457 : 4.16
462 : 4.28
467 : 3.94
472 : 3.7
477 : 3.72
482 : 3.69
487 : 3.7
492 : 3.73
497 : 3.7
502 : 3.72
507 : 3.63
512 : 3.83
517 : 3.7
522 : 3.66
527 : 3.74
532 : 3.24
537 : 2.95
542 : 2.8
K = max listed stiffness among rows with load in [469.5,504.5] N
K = 3.73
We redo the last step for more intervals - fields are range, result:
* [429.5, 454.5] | 4.18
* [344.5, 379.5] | 4.16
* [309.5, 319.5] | 3.54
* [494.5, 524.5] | 3.83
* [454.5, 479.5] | 4.28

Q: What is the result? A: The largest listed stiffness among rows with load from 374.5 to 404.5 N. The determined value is 4.12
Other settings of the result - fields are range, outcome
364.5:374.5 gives 3.79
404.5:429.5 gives 4.23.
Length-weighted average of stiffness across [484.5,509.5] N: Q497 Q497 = 3.7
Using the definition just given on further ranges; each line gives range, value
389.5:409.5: 3.87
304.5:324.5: 3.45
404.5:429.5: 4.01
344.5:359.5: 4.07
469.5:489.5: 3.7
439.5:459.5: 4.09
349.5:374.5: 3.91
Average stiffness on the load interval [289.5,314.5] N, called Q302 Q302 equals 3.39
